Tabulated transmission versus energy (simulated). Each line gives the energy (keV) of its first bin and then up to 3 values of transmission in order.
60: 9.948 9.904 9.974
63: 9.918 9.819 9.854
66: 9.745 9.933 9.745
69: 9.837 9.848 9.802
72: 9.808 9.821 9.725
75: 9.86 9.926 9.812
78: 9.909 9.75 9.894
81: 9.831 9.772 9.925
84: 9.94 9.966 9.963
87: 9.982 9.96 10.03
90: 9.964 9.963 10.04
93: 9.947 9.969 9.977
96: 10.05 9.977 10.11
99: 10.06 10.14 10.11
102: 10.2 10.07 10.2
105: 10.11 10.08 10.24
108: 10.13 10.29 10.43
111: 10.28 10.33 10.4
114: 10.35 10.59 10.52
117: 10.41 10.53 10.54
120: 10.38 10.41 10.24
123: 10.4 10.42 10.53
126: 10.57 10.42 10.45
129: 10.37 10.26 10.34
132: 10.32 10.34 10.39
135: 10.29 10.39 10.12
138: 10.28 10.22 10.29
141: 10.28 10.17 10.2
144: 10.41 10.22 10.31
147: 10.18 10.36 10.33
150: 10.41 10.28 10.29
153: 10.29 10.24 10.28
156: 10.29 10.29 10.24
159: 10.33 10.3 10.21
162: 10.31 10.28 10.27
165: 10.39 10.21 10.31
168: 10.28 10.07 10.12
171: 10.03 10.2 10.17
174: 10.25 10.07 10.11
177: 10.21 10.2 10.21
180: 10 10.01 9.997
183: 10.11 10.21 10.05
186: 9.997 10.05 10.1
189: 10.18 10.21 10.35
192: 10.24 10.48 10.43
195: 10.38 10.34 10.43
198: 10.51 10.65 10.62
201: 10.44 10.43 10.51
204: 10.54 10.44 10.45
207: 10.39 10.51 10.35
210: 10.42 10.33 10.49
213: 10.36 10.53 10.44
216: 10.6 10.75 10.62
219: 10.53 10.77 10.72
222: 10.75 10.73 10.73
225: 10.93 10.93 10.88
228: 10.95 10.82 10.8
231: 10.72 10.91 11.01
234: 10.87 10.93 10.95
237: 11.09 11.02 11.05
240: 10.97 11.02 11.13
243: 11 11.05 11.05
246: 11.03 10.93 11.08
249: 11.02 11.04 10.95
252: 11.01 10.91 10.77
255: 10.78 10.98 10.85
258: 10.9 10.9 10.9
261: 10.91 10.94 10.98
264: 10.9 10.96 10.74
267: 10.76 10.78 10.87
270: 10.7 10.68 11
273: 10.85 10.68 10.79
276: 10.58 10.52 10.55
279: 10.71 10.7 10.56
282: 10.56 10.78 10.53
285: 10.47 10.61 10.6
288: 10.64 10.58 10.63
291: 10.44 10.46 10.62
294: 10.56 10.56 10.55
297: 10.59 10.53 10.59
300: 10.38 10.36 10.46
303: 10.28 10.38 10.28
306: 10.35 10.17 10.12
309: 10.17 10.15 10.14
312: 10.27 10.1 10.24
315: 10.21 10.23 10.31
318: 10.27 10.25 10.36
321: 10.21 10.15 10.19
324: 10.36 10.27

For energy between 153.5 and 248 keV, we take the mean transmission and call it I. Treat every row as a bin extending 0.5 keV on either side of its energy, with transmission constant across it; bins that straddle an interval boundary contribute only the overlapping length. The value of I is 10.5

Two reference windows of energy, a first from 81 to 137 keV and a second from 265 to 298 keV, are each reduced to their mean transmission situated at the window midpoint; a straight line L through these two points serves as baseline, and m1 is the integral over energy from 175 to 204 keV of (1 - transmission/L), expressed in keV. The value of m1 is 0.4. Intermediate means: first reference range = 10.2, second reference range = 10.6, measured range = 10.3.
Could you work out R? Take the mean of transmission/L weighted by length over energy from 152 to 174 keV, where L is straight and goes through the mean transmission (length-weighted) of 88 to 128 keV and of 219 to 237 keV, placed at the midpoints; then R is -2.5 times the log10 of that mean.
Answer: 0.03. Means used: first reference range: 10.2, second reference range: 10.8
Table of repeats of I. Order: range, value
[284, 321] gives 10.4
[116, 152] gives 10.3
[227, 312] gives 10.7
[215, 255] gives 10.9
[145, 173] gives 10.3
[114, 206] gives 10.3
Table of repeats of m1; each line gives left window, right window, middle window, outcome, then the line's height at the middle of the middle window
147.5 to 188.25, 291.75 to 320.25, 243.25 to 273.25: -1.8 keV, 10.3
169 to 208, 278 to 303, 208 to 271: -2.5 keV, 10.4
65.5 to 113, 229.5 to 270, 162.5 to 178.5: 0.4 keV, 10.5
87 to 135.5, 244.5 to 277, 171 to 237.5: 1.1 keV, 10.6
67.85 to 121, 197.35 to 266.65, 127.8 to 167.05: 0.2 keV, 10.3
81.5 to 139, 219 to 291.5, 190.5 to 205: 0.2 keV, 10.6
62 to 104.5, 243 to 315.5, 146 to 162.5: -0.2 keV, 10.2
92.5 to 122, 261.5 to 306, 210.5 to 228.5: -0.3 keV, 10.5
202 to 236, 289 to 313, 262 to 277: -0.4 keV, 10.5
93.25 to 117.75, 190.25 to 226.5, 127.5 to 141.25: 0.0 keV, 10.3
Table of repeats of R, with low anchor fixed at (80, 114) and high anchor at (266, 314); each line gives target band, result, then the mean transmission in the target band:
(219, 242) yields -0.05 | 10.9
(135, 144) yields -0.01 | 10.3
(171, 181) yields 0.01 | 10.1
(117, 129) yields -0.03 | 10.4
